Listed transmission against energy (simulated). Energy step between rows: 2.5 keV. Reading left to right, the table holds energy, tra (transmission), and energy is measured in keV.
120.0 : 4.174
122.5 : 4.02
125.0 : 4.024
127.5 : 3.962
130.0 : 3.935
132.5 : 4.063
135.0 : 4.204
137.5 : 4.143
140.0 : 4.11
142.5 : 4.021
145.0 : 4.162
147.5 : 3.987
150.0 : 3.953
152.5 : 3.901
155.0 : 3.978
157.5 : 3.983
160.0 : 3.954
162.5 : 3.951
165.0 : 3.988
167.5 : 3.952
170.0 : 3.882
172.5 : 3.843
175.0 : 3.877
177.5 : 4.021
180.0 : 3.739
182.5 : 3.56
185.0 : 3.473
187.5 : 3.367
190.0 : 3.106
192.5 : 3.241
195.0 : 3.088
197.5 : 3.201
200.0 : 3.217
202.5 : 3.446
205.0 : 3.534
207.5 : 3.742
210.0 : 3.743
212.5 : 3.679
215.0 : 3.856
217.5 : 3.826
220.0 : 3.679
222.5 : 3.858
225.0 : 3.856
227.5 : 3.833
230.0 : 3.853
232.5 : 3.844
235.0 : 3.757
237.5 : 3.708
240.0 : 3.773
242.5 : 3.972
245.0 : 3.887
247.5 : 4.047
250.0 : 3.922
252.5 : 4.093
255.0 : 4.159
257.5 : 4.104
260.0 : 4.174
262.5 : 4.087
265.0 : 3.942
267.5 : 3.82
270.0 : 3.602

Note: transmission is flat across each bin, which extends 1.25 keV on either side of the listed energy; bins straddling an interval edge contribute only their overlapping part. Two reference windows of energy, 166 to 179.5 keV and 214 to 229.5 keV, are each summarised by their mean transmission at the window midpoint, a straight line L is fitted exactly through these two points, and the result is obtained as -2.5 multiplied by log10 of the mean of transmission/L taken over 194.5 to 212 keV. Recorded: 0.12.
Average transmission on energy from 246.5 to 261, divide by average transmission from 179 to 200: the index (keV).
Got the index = 1.22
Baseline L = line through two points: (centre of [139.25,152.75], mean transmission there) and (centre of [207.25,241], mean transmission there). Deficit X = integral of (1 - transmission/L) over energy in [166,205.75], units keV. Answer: 3.8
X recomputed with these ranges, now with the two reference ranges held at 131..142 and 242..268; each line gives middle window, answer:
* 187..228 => 5.2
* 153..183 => 1.4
